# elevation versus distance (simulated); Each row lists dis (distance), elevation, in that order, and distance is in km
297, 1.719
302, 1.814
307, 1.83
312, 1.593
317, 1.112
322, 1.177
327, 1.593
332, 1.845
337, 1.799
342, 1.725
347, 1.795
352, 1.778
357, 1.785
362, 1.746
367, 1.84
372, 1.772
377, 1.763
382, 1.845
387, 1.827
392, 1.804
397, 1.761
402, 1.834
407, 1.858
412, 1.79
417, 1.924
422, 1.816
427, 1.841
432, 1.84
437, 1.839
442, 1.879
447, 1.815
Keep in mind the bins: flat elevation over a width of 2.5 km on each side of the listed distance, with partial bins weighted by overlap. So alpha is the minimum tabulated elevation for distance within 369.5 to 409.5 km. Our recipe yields 1.761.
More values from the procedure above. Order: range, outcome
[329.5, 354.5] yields 1.725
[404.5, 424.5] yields 1.79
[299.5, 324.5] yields 1.112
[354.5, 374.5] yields 1.746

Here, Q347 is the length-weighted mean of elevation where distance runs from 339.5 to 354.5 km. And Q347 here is 1.77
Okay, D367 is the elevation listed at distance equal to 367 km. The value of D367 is 1.84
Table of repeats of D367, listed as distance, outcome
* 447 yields 1.815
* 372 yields 1.772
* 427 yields 1.841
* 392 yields 1.804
